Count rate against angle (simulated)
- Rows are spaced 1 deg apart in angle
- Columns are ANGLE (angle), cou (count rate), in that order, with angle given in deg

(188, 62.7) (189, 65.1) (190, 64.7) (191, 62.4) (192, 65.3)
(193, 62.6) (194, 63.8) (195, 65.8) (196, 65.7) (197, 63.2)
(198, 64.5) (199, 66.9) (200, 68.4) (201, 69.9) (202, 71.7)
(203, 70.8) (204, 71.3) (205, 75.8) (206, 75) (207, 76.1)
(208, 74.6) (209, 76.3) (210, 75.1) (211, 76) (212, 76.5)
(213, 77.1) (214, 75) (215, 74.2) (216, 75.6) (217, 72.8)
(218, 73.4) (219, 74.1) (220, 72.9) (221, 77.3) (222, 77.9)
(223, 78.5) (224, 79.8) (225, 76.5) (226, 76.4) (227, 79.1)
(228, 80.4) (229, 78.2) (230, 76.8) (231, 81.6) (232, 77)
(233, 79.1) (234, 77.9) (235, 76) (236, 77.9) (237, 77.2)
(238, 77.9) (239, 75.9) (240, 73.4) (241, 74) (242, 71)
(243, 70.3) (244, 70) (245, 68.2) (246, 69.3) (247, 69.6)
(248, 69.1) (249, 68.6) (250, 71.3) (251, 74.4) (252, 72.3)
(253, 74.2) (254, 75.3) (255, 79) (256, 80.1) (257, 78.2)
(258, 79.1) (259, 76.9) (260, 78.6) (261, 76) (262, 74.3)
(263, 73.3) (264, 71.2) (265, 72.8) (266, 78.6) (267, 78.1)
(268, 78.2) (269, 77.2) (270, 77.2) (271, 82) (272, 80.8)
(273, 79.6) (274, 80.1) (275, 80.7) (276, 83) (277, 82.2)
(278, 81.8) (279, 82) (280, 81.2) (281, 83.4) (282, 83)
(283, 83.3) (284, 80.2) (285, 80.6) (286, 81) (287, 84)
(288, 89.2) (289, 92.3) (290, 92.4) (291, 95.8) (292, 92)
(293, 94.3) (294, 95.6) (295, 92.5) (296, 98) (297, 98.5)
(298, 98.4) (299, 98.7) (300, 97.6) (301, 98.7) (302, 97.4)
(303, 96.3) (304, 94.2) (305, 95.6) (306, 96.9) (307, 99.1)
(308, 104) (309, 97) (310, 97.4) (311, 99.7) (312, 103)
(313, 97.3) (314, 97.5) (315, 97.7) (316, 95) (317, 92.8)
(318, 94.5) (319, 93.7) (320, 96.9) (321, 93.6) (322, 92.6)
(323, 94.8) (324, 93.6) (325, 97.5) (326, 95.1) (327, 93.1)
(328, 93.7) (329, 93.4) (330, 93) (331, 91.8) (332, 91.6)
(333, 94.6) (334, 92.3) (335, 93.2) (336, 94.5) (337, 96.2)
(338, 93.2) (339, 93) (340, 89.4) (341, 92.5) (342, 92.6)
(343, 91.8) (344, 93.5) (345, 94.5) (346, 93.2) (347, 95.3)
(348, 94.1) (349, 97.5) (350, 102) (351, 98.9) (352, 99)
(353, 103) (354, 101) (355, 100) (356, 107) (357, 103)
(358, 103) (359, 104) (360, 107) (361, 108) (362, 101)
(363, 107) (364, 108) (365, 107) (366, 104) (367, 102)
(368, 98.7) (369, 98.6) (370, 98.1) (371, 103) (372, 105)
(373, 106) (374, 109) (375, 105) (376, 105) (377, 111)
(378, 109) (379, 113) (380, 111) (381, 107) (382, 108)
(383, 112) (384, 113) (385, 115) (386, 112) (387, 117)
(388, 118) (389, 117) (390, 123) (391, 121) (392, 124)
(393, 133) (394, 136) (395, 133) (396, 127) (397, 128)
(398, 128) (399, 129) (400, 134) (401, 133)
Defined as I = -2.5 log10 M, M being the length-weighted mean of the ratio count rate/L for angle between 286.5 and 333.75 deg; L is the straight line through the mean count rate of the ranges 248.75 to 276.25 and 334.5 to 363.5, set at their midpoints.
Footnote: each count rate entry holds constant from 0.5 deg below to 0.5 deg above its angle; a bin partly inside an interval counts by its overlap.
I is -0.081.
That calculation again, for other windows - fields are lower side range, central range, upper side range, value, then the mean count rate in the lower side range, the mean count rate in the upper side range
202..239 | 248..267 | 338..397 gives 0.12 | 76.3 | 107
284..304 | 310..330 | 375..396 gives 0.05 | 93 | 117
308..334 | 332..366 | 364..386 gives 0.03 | 95.3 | 107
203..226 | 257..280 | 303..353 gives 0.09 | 75.5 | 95.3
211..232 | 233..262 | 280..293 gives 0.09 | 76.7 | 86.5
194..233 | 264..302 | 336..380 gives 0.01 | 74.1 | 101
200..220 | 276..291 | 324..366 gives 0.03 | 74.1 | 97.6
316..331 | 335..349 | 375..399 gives 0.09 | 94.1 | 118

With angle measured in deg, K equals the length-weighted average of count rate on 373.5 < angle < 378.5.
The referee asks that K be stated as 108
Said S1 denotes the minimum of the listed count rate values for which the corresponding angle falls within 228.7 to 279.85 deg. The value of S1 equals 68.2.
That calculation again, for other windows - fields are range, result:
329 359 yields 89.4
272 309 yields 79.6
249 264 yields 68.6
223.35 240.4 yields 73.4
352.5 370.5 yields 98.1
